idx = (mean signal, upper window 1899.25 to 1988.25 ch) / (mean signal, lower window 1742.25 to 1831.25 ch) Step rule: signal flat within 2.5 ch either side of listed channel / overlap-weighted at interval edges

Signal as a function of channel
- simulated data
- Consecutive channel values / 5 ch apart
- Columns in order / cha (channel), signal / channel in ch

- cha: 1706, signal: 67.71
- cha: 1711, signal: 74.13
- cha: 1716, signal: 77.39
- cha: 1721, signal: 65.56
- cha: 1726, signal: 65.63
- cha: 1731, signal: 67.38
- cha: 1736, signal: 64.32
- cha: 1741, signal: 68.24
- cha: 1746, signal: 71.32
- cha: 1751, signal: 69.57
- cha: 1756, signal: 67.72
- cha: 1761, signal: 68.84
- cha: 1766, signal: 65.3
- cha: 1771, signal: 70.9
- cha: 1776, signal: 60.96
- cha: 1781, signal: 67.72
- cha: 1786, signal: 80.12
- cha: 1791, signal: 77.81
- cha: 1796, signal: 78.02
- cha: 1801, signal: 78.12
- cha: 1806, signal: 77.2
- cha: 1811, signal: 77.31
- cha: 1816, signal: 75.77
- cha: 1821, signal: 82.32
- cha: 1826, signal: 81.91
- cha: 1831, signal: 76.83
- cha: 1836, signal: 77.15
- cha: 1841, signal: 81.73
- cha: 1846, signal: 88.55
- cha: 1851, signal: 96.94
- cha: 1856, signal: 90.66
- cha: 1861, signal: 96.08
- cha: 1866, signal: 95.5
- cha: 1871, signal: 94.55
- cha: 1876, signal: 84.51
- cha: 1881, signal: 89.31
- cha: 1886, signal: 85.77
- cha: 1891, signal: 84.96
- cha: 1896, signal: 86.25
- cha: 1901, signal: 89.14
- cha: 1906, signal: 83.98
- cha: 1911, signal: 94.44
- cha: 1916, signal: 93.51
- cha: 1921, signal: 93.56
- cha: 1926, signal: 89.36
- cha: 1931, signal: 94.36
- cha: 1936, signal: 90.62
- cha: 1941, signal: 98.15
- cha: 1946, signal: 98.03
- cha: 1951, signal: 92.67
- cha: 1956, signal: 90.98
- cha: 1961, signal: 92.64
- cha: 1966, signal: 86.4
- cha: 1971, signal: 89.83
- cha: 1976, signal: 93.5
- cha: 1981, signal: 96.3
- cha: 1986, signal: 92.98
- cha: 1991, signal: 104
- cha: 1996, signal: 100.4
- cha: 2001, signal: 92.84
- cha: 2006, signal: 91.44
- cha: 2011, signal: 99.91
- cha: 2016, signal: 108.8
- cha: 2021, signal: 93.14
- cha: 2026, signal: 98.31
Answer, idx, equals 1.25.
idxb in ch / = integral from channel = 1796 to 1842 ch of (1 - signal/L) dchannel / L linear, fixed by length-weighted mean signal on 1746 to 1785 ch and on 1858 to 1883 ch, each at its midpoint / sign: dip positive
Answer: 0.92 ch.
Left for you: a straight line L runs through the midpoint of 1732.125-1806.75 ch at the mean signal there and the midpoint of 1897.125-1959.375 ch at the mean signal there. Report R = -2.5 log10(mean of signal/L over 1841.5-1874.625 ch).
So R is -0.12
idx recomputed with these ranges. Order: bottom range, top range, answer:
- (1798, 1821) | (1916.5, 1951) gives 1.21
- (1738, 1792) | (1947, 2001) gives 1.35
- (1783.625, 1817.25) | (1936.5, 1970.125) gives 1.19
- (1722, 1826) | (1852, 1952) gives 1.27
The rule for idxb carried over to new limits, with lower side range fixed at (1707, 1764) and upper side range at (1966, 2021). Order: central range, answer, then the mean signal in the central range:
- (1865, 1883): -1.5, 90.6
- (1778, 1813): -0.5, 76.4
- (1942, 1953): -0.5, 95.9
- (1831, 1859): -1.9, 86.3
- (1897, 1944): -1.7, 91.8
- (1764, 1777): 1.2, 66.3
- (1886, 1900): -0.1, 86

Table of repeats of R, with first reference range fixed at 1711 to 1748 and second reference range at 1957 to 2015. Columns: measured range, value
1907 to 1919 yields -0.06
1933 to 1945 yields -0.06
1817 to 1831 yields -0.03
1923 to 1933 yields -0.03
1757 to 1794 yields 0.05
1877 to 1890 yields -0.03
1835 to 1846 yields -0.02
